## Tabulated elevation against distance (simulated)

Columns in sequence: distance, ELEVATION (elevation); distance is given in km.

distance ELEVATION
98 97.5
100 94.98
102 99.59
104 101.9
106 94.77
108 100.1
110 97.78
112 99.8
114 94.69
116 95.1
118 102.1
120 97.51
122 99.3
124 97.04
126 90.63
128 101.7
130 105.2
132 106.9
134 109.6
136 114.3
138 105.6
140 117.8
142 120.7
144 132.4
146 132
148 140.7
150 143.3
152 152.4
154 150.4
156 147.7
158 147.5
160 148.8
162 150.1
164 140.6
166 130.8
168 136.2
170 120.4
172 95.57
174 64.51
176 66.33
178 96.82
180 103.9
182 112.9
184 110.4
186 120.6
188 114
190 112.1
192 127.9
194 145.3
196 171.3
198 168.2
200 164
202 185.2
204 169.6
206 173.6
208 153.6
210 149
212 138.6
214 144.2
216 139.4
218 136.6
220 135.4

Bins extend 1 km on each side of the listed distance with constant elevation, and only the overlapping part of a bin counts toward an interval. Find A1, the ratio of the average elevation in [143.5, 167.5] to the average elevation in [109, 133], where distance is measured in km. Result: 1.45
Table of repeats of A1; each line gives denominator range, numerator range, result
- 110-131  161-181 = 1.12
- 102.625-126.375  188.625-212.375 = 1.58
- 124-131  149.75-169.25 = 1.46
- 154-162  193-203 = 1.12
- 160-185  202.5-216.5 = 1.37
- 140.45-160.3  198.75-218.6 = 1.11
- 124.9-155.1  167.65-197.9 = 0.94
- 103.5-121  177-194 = 1.16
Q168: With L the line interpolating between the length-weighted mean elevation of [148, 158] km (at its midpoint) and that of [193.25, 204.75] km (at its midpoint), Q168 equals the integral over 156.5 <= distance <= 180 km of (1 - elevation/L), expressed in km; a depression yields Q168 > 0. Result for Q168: 5.4 km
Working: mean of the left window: 148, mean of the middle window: 118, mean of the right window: 168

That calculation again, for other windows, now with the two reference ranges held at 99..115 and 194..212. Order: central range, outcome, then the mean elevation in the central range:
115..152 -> 1.22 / 113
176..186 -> 3.06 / 103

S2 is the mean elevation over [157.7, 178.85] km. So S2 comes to 117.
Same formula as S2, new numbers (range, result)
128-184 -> 121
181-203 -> 139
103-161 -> 115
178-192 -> 112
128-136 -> 107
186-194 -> 122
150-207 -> 133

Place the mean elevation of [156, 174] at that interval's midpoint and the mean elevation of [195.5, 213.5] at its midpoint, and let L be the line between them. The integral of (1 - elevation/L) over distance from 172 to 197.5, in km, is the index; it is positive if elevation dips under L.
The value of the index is 6.09 km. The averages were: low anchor 131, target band 113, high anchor 163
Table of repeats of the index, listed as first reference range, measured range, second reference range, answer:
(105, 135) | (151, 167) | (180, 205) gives -3.3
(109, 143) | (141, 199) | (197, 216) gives 2.1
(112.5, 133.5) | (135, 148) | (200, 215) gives -1.1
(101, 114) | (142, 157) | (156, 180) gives -3.8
